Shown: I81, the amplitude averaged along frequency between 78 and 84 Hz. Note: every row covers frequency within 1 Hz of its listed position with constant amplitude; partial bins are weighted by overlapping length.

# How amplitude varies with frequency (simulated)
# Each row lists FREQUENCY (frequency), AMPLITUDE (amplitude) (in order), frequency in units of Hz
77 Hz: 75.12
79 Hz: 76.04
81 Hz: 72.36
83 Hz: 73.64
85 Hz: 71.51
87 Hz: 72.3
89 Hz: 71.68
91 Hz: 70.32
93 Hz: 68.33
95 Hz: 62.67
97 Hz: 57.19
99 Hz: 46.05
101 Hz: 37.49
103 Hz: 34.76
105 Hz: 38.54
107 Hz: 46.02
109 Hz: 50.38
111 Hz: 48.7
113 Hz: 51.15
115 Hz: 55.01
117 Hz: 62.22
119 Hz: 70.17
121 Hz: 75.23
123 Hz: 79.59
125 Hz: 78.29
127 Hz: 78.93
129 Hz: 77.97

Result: 74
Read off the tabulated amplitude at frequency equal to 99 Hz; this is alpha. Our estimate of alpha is 46.05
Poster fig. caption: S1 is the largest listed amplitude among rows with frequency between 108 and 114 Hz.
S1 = 51.15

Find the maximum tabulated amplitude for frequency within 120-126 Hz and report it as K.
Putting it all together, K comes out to 79.59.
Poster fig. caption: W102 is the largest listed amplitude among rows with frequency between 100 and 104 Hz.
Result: 37.49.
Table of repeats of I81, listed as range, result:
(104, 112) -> 45.9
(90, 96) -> 67.1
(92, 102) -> 54.3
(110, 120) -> 57.5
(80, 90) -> 72.3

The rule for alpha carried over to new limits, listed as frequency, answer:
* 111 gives 48.7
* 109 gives 50.38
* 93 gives 68.33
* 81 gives 72.36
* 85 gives 71.51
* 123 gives 79.59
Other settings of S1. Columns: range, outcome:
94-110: 62.67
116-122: 75.23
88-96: 71.68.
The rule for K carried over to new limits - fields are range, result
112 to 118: 62.22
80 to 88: 73.64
